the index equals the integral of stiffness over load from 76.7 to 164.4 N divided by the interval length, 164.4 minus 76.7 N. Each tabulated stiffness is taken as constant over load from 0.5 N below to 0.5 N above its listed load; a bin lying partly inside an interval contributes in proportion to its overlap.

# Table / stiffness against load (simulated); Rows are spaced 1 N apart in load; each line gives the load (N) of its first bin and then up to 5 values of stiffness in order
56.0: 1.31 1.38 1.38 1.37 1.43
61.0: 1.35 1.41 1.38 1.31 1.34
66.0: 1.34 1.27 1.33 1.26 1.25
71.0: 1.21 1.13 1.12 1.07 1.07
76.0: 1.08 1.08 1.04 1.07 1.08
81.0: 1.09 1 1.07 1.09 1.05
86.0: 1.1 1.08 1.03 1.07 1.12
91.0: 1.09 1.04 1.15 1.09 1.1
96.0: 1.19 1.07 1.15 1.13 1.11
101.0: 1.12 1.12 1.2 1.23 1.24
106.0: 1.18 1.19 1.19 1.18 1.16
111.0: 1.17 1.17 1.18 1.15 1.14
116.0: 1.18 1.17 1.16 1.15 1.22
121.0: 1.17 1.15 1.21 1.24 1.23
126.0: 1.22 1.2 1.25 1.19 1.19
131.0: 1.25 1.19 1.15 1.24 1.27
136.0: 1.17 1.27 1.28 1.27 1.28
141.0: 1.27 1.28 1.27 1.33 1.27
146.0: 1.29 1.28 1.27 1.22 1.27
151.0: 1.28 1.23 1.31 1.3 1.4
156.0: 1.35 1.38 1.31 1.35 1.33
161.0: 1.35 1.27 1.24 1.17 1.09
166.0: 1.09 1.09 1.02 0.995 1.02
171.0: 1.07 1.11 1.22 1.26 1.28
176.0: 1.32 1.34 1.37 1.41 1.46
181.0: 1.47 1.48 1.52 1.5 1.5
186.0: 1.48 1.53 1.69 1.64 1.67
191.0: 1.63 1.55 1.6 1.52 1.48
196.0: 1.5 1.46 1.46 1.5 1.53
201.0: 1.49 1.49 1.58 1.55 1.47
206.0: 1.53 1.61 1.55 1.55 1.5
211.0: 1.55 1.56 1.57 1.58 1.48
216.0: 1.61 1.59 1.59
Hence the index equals 1.19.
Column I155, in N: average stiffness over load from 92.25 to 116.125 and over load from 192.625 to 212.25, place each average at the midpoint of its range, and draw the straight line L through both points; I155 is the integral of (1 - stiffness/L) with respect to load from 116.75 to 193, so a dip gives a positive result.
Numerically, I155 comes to 3.1 N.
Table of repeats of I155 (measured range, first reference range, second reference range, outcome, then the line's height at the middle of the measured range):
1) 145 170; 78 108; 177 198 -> 2.6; 1.39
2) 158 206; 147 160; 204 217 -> 1.5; 1.43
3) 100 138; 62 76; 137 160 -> 2.5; 1.27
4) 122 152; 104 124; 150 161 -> 0.4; 1.26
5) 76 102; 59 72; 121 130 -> 3.8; 1.27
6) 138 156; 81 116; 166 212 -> 0.1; 1.29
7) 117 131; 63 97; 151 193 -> 0.4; 1.23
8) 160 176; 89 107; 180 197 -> 3.2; 1.45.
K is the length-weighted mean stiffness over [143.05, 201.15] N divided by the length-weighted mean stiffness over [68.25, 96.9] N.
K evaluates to 1.23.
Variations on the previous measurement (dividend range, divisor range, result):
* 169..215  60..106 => 1.27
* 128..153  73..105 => 1.14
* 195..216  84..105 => 1.37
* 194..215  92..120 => 1.32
